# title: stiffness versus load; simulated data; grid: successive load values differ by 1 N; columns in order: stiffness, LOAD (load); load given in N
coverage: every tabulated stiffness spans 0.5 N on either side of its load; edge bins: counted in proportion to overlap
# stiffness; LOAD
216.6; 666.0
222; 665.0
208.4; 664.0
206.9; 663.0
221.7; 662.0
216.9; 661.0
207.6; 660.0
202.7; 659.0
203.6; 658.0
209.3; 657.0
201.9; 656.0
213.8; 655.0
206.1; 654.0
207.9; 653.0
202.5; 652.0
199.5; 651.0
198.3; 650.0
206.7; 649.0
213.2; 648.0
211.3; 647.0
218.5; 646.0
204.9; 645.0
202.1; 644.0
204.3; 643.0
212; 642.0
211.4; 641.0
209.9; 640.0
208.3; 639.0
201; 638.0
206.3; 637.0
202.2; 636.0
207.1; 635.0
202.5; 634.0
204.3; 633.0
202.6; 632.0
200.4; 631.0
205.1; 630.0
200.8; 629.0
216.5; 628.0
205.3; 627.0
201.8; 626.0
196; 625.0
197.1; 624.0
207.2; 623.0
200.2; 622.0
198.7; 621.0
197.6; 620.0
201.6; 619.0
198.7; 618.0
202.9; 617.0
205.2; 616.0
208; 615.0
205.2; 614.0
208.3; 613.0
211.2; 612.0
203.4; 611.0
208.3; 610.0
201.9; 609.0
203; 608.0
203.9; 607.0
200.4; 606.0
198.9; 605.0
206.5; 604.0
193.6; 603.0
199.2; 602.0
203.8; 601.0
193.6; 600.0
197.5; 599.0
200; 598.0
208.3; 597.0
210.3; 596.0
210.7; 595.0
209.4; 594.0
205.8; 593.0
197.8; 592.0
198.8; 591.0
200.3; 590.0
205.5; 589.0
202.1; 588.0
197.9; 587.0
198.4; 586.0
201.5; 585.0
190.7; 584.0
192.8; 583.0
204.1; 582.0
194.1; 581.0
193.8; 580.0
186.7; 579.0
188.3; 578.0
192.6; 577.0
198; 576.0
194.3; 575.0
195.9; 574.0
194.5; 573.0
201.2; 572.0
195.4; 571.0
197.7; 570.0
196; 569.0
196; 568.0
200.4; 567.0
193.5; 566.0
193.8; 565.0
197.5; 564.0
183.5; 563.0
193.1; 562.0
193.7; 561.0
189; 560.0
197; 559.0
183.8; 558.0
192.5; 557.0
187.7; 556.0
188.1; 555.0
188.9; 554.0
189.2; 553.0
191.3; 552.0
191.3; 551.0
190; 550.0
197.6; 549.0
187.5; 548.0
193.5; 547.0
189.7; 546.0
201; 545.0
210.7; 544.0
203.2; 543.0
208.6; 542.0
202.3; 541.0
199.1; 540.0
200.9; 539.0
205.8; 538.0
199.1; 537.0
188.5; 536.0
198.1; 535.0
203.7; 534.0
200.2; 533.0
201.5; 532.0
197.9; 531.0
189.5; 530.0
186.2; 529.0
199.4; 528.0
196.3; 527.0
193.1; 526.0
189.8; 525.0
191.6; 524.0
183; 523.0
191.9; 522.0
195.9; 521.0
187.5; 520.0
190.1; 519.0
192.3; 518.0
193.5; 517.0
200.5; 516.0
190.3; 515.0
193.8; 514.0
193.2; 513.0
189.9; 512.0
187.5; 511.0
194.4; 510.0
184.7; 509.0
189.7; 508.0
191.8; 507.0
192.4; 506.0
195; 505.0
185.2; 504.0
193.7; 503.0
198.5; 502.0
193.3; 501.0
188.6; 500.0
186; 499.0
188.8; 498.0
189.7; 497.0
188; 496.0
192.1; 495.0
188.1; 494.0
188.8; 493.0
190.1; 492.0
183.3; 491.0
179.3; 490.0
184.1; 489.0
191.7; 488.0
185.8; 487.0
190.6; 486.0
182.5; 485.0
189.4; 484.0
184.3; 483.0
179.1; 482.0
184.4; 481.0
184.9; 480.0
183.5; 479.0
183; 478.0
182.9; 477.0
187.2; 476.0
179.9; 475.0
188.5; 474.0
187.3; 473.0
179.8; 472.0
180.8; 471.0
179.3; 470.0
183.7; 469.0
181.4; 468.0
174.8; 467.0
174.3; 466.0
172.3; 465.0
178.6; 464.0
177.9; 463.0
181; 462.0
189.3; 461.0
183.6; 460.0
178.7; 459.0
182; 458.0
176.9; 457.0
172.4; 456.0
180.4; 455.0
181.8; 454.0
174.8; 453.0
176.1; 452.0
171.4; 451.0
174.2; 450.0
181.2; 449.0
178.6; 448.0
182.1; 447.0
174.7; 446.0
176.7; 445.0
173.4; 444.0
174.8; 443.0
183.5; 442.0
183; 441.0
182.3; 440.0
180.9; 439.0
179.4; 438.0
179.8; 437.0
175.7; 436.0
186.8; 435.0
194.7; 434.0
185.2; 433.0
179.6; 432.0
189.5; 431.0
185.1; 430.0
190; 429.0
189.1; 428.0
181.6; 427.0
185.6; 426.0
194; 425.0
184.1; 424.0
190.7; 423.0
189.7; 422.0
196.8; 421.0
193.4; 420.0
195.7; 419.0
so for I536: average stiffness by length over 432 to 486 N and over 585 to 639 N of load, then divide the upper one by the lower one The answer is 1.12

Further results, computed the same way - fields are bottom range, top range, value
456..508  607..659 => 1.11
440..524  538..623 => 1.07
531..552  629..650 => 1.04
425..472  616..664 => 1.14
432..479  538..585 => 1.08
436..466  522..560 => 1.09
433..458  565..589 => 1.09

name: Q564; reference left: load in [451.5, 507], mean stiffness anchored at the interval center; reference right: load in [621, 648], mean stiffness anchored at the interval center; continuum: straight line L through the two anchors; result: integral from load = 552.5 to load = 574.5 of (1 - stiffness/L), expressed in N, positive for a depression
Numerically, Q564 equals 0.3 N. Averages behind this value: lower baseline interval 184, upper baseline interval 205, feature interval 193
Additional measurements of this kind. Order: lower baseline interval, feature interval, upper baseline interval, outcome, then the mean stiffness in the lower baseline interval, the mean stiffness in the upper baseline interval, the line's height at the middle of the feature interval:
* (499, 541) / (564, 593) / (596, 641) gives 0.4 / 194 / 203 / 199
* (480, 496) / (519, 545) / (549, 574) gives -0.9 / 186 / 193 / 190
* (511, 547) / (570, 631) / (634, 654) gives 0.5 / 196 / 207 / 203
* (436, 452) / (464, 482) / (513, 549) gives 0.3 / 178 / 196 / 184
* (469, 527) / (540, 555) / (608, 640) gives -0.1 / 188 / 204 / 194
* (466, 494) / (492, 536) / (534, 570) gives -0.7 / 184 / 195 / 189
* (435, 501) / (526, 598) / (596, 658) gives -0.6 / 182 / 204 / 195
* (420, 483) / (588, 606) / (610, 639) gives -0.2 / 182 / 204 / 200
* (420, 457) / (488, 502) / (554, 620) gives 0.0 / 182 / 198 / 188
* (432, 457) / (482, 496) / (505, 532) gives 0.0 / 179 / 192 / 187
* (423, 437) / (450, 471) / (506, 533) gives 1.1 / 186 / 192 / 188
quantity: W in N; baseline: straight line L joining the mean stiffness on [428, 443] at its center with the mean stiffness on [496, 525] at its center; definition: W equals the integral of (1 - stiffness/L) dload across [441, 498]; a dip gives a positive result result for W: 1.6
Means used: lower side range 184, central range 182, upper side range 191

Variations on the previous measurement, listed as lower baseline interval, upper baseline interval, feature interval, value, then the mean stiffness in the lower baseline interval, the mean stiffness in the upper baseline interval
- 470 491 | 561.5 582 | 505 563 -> -1.1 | 184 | 195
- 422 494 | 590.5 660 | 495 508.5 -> -0.2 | 182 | 204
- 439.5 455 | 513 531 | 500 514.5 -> -0.2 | 178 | 192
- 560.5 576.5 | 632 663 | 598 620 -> -0.1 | 195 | 207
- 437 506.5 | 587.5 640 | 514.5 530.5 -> -0.1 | 183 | 203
